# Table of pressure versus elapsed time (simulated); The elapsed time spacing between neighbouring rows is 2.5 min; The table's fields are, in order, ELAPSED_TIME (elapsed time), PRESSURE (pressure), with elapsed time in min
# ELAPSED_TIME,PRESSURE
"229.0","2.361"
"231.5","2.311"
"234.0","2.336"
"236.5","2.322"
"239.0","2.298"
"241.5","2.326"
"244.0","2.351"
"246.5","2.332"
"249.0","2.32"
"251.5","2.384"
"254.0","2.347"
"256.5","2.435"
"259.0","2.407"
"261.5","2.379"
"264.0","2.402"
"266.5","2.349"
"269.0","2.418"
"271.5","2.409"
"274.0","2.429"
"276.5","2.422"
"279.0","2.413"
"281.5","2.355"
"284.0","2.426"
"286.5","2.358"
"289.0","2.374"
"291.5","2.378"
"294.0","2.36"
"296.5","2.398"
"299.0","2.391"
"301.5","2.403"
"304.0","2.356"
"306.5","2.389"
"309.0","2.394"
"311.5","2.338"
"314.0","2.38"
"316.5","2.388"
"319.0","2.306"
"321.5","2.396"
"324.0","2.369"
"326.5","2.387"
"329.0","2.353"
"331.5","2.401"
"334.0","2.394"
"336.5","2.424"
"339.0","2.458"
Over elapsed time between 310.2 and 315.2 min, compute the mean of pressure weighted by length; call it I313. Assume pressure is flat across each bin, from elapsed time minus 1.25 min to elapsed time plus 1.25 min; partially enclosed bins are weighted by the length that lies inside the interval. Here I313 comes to 2.36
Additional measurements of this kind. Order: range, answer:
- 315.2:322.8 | 2.36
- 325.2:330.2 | 2.37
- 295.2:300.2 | 2.39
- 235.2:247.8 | 2.33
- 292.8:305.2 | 2.38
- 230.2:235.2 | 2.32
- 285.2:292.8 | 2.37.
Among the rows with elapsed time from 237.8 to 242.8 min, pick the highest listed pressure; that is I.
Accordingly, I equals 2.326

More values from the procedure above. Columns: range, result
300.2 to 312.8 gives 2.403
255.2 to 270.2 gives 2.435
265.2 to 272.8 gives 2.418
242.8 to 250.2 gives 2.351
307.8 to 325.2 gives 2.396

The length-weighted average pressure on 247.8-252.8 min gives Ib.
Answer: 2.35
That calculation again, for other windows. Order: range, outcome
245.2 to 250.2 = 2.33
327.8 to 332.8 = 2.38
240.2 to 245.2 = 2.34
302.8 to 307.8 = 2.37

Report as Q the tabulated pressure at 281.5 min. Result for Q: 2.355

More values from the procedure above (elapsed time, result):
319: 2.306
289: 2.374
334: 2.394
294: 2.36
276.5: 2.422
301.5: 2.403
